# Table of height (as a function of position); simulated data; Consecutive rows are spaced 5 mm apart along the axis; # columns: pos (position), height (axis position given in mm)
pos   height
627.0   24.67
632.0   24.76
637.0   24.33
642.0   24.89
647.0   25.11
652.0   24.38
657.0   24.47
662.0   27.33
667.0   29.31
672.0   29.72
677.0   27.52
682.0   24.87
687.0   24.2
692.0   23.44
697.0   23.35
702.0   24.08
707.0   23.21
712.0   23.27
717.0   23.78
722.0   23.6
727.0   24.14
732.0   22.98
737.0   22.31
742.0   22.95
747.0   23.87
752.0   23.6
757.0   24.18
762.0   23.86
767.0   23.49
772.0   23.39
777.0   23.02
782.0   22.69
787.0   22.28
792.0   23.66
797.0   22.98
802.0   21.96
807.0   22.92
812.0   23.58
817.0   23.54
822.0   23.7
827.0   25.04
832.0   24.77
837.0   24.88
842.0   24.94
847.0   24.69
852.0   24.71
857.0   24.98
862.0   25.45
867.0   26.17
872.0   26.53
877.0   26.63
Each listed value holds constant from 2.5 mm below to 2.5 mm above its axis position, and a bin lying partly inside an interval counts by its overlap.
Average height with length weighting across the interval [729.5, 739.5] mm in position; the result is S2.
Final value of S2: 22.6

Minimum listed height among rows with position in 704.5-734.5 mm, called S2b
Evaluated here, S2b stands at 22.98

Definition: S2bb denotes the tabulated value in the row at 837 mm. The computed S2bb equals 24.88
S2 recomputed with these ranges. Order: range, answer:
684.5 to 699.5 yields 23.7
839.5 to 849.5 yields 24.8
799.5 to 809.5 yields 22.4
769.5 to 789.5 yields 22.8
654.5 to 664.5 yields 25.9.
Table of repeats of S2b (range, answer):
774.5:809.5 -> 21.96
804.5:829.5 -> 22.92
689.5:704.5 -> 23.35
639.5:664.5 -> 24.38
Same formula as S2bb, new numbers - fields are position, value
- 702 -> 24.08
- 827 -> 25.04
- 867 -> 26.17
